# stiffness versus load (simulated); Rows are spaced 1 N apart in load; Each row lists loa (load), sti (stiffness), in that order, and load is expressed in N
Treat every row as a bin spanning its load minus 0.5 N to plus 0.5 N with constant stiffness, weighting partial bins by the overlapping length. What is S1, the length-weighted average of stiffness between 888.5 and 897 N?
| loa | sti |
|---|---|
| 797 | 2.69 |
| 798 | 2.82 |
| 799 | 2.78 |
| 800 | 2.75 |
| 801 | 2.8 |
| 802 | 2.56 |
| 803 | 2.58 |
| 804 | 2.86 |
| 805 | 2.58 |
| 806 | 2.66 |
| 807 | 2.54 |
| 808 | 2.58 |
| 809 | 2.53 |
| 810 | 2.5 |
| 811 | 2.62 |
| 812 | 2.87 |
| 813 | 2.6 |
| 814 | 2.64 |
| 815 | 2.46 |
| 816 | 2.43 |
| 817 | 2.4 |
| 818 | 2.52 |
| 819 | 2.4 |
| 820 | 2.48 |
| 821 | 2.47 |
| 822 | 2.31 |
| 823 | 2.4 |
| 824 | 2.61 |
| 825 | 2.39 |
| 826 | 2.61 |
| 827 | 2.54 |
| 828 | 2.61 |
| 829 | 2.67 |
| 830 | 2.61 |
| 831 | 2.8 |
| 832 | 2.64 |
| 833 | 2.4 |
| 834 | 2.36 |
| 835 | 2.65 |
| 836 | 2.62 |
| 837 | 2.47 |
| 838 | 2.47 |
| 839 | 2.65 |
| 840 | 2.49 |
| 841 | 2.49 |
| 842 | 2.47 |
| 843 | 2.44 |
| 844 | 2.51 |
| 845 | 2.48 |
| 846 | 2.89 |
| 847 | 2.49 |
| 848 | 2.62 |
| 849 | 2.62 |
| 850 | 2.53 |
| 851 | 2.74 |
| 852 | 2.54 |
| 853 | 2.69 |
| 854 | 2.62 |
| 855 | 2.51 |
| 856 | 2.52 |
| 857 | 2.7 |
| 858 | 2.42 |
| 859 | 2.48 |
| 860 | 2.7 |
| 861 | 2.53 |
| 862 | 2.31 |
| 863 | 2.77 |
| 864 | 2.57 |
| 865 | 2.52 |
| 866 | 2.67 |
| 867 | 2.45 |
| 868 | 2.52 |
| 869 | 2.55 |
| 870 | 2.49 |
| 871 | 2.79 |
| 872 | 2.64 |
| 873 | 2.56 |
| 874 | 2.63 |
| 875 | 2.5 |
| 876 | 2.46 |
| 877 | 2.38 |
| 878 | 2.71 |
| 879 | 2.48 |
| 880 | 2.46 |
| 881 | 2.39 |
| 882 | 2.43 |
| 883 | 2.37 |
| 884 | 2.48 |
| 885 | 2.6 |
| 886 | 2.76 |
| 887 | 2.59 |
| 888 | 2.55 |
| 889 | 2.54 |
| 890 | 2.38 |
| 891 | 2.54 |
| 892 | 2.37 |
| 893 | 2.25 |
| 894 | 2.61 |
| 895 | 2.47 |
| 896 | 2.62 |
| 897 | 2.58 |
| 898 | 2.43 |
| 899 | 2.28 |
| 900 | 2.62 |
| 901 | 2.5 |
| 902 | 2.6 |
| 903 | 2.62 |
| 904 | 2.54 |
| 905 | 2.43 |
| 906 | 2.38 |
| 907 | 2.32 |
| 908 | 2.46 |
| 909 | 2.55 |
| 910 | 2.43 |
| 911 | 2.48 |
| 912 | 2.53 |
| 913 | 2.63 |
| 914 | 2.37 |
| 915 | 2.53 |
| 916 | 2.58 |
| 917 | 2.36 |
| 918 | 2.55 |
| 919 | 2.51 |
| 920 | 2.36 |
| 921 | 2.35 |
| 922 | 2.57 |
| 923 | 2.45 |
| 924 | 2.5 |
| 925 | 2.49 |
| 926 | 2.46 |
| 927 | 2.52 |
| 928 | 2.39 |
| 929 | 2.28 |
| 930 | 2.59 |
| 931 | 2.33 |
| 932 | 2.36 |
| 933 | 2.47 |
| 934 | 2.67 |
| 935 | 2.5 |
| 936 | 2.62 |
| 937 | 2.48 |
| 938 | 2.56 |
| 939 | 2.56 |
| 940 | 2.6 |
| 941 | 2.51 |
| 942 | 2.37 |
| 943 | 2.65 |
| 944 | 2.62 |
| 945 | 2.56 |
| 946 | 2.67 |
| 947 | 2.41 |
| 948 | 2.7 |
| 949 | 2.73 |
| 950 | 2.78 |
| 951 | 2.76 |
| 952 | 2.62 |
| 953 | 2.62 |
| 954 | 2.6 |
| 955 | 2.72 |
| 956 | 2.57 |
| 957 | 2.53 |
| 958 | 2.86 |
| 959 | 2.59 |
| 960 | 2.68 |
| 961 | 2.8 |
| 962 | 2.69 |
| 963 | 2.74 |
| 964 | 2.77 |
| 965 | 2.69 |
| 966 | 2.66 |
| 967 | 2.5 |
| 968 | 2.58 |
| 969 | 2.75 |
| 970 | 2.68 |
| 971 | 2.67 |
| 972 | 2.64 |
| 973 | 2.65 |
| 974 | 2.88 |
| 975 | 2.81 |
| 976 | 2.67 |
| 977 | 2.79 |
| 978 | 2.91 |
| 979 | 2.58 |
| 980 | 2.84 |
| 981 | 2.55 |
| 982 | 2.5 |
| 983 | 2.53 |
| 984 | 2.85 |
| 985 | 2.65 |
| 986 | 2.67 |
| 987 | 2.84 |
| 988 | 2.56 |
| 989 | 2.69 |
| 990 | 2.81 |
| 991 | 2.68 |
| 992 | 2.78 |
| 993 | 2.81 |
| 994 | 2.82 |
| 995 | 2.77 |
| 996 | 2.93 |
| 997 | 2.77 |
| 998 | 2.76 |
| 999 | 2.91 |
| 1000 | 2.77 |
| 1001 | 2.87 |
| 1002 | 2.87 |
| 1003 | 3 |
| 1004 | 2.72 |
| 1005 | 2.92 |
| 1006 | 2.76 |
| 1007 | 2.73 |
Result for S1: 2.48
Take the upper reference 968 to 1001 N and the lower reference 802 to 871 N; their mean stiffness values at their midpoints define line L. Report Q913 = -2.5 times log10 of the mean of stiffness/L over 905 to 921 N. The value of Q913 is 0.079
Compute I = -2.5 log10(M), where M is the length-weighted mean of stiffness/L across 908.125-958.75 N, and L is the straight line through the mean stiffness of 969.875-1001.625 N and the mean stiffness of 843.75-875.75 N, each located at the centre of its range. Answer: 0.057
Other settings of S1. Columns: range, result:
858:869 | 2.55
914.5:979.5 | 2.59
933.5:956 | 2.6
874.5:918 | 2.49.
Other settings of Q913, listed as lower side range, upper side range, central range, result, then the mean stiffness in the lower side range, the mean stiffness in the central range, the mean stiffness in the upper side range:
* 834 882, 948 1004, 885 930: 0.058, 2.55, 2.49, 2.72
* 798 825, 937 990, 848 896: 0.028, 2.58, 2.54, 2.66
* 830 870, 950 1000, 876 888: 0.037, 2.56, 2.51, 2.71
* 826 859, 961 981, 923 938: 0.079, 2.57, 2.48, 2.71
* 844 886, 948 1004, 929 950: 0.051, 2.56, 2.55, 2.72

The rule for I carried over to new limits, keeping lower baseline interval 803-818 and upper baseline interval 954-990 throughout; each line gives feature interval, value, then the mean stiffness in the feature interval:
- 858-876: 0.03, 2.56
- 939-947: 0.05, 2.56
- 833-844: 0.04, 2.51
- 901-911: 0.07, 2.48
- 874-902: 0.06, 2.5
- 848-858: 0.01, 2.6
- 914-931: 0.08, 2.46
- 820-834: 0.03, 2.53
